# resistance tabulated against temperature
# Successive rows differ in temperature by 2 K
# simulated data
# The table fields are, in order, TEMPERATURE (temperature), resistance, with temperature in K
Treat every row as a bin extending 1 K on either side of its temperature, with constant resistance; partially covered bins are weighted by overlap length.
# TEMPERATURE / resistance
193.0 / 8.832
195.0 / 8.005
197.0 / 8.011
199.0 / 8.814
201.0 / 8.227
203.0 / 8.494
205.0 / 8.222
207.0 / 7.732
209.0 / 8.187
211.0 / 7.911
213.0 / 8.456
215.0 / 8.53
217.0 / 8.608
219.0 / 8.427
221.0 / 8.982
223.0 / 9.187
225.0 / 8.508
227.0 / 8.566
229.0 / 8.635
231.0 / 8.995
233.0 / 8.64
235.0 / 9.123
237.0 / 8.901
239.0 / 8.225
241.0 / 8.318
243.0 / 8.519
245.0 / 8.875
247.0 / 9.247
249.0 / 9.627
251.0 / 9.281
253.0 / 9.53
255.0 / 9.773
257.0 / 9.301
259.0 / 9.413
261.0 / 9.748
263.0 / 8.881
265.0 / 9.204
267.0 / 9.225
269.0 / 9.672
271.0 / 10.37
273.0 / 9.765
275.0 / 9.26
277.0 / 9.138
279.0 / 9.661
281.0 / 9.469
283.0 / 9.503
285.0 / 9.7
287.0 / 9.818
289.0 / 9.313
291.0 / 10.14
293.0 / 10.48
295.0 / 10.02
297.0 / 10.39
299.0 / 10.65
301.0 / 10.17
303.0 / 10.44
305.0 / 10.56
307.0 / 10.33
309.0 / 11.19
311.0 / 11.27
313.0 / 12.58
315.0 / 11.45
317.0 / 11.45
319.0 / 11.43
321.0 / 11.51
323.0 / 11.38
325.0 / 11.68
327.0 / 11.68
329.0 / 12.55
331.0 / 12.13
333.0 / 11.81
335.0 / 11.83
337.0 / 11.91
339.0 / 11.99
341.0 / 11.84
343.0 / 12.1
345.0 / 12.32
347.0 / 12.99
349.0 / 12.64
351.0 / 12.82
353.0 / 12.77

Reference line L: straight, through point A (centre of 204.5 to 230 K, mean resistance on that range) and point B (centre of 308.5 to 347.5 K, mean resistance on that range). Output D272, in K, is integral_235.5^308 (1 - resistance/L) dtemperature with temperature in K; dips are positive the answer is 3.9 K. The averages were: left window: 8.46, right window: 11.8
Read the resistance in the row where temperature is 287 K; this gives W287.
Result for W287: 9.818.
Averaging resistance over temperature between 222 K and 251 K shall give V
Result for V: 8.83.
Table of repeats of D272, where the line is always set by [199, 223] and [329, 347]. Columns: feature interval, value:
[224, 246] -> 1.03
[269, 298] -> 1.97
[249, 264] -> 0.43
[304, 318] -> 0.05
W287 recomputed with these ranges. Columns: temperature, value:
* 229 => 8.635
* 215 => 8.53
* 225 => 8.508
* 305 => 10.56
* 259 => 9.413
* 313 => 12.58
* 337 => 11.91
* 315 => 11.45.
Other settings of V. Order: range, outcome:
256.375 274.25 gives 9.51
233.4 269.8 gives 9.15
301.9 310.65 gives 10.7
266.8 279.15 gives 9.6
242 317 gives 9.91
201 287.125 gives 9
